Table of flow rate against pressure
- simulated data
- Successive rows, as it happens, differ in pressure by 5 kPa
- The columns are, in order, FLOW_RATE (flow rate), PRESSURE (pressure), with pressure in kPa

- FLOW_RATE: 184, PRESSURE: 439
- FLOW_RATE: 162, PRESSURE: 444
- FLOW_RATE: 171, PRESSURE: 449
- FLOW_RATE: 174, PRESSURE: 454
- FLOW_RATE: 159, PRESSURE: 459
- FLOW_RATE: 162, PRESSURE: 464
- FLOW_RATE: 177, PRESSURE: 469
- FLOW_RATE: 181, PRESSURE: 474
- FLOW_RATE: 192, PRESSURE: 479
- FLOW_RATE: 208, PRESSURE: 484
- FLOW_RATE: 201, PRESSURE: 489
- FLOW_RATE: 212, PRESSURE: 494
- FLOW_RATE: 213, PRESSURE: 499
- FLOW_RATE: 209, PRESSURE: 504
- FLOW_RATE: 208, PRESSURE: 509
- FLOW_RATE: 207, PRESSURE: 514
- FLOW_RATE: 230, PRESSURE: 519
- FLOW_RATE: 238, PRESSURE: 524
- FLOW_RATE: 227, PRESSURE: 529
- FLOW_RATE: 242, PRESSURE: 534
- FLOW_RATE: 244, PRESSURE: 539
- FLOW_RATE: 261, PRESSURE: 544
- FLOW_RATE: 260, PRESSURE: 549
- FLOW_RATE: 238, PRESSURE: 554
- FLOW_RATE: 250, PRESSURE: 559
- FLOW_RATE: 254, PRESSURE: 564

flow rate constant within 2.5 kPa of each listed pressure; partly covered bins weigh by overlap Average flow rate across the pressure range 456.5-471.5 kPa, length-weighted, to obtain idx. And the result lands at 166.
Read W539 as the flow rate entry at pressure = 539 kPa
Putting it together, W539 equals 244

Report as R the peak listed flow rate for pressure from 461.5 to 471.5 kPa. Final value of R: 177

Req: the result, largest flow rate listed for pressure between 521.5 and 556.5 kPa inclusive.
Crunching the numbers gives 261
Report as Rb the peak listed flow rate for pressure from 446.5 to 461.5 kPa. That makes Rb 174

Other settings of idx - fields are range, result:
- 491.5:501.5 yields 212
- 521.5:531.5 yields 232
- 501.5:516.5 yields 208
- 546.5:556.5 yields 249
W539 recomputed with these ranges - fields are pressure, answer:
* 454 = 174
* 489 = 201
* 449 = 171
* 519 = 230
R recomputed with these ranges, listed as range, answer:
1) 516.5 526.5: 238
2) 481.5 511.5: 213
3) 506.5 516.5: 208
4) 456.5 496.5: 212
